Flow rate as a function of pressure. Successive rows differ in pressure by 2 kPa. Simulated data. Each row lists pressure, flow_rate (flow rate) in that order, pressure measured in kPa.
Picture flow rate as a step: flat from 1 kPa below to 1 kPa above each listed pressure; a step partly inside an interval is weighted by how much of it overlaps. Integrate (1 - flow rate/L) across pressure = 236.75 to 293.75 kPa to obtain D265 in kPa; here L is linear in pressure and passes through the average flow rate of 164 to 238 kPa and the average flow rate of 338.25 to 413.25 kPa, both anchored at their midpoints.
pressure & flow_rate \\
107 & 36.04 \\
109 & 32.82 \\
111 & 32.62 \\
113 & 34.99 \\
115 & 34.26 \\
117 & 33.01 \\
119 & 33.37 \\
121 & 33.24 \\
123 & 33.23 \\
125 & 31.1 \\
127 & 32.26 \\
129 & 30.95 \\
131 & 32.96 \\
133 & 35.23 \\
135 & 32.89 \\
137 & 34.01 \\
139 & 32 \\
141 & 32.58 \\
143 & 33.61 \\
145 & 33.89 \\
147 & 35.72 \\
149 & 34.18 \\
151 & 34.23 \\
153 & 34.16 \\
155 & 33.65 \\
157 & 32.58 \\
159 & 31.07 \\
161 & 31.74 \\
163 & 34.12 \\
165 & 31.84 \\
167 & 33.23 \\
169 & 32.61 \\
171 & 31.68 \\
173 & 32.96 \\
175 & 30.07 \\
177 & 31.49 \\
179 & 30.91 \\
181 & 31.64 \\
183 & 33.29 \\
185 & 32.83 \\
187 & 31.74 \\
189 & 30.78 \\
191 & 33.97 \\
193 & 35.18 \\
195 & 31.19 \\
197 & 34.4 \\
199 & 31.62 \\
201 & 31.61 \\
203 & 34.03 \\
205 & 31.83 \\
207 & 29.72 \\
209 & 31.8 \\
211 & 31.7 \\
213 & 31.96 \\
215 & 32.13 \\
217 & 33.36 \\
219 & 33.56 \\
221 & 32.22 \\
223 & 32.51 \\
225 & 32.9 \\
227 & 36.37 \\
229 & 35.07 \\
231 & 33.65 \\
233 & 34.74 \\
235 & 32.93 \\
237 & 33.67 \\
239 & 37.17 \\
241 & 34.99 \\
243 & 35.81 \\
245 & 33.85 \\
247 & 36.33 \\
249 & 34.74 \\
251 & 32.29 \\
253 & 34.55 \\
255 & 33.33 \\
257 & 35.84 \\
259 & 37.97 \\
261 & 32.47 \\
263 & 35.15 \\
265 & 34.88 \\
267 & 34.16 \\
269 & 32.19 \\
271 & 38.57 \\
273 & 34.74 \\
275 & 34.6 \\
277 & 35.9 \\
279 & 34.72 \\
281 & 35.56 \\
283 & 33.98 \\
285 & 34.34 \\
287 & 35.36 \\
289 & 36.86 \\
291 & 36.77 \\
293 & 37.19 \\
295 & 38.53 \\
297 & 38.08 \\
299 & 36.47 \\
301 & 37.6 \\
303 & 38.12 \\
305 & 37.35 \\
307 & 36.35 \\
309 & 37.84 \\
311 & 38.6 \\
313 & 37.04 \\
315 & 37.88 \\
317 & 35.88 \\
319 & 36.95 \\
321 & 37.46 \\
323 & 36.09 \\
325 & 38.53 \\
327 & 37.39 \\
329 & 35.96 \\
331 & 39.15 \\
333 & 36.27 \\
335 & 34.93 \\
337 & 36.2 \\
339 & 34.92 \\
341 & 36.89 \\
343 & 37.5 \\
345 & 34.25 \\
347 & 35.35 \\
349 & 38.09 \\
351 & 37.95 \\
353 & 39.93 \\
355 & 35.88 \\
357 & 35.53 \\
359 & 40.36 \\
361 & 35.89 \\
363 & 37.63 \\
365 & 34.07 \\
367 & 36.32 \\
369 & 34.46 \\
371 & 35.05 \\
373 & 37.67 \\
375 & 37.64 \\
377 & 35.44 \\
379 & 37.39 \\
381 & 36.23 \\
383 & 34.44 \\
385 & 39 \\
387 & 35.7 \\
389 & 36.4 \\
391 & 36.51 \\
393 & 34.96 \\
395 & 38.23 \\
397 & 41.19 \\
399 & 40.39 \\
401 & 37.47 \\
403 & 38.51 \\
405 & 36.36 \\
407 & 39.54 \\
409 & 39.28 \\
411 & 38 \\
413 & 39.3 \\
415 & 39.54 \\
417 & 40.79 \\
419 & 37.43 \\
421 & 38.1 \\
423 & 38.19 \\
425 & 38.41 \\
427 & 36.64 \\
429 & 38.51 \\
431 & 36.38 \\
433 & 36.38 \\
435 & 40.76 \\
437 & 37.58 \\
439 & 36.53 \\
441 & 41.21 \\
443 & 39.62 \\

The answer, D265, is -1.4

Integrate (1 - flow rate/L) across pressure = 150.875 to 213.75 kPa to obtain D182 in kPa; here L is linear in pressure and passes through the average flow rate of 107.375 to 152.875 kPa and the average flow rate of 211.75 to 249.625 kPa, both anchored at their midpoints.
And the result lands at 2.6 kPa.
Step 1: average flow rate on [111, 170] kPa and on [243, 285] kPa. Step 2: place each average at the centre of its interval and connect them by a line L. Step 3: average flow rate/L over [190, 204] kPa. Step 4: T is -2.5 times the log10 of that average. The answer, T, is 0.03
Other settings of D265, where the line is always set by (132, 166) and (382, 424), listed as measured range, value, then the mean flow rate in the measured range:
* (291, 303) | -0.5 kPa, 37.6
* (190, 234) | 2.0 kPa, 33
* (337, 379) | 0.8 kPa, 36.6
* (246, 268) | 0.4 kPa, 34.7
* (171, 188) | 1.0 kPa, 31.9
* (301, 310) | -0.3 kPa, 37.4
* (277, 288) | 0.3 kPa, 34.9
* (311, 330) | -0.3 kPa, 37.1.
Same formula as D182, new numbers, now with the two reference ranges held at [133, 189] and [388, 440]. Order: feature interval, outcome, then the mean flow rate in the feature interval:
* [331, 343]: 0.1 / 36.3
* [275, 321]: -1.3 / 36.7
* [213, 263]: 0.2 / 34.2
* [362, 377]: 0.4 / 36.1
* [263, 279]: 0.0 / 35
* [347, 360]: -0.3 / 37.8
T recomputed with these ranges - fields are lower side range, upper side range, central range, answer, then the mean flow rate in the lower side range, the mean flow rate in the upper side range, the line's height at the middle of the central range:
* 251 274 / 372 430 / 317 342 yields -0.013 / 34.8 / 37.8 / 36.3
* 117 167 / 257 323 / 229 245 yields 0.014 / 33.1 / 36.2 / 35.1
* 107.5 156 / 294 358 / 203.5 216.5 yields 0.104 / 33.4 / 37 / 34.9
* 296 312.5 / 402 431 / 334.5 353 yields 0.040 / 37.5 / 38.4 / 37.8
